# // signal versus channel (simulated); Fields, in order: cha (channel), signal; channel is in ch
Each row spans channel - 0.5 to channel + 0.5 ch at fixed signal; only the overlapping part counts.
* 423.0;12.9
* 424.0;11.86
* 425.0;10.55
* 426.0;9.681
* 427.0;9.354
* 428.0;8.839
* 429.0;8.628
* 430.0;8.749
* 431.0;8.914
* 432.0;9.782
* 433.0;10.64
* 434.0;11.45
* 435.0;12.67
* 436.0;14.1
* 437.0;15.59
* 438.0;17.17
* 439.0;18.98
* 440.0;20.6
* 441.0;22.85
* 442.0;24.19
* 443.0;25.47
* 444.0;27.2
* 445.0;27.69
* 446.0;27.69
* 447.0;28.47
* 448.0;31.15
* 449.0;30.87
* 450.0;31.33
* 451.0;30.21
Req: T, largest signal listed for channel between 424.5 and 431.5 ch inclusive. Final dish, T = 10.55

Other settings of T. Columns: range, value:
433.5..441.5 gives 22.85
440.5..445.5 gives 27.69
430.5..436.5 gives 14.1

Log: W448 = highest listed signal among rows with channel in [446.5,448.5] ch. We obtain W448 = 31.15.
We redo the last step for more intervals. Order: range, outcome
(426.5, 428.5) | 9.354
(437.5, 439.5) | 18.98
